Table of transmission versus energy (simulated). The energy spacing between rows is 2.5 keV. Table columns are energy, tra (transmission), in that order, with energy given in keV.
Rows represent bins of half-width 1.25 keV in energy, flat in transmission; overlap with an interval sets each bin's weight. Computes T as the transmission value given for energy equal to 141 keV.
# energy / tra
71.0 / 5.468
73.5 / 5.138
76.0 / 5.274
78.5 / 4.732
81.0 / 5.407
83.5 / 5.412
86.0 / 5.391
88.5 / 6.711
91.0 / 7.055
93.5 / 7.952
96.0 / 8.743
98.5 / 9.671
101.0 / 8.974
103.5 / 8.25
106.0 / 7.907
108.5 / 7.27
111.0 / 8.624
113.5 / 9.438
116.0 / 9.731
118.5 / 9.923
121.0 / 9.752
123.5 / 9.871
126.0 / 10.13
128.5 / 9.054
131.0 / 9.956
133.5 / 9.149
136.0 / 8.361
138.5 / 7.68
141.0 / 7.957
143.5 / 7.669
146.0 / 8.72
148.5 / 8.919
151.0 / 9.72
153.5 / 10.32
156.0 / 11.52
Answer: 7.957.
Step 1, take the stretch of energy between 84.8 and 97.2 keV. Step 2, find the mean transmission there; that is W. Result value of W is 7.17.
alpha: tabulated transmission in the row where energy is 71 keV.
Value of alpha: 5.468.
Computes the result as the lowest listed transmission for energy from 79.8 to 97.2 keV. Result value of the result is 5.391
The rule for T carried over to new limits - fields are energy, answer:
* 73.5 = 5.138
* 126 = 10.13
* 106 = 7.907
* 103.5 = 8.25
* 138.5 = 7.68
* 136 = 8.361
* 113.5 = 9.438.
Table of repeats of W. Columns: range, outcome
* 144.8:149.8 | 8.83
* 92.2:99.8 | 8.78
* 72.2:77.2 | 5.21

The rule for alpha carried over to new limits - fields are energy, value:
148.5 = 8.919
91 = 7.055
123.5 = 9.871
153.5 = 10.32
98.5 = 9.671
